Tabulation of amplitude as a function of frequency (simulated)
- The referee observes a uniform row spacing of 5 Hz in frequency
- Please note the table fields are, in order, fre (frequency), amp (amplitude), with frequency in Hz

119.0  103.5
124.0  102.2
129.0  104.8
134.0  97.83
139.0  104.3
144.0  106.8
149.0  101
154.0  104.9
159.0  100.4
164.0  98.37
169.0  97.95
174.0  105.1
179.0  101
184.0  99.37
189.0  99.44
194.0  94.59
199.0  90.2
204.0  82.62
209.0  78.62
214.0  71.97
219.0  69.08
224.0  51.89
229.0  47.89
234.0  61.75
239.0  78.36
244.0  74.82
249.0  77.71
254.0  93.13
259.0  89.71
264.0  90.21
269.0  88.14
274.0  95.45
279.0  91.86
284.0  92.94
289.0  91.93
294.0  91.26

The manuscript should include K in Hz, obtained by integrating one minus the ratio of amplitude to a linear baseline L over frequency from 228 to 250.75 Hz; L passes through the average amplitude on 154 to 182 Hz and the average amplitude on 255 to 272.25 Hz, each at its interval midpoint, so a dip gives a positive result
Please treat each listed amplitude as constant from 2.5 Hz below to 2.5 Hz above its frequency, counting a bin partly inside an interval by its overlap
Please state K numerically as 5.8 Hz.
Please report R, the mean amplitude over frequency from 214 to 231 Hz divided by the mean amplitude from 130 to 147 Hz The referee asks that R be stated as 0.57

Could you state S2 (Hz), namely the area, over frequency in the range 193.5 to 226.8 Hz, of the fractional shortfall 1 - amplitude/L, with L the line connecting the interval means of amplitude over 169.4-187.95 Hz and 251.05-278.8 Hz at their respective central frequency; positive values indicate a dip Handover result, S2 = 7.5 Hz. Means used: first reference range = 101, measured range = 75.7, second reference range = 91.2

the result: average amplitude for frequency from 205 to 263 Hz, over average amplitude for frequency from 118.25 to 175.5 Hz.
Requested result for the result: 0.71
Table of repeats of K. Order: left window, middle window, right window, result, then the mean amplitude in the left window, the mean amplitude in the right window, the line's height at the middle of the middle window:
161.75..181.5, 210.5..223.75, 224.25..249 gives 1.44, 101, 65.7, 76.2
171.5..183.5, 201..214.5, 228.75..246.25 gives 0.94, 102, 67.9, 85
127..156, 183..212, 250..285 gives 2.32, 103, 91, 97.8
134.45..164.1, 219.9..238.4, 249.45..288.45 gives 7.24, 103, 90.9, 94.8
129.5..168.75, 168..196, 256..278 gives -0.26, 102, 91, 98.8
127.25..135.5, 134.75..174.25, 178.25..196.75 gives -0.74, 101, 98.3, 100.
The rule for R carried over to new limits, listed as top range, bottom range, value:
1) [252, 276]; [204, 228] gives 1.34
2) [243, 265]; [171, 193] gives 0.85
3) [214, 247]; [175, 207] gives 0.68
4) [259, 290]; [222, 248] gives 1.43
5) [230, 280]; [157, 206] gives 0.85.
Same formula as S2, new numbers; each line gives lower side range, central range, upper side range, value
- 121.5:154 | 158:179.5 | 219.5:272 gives -1.26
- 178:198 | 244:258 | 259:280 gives 1.31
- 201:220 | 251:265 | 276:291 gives -0.61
